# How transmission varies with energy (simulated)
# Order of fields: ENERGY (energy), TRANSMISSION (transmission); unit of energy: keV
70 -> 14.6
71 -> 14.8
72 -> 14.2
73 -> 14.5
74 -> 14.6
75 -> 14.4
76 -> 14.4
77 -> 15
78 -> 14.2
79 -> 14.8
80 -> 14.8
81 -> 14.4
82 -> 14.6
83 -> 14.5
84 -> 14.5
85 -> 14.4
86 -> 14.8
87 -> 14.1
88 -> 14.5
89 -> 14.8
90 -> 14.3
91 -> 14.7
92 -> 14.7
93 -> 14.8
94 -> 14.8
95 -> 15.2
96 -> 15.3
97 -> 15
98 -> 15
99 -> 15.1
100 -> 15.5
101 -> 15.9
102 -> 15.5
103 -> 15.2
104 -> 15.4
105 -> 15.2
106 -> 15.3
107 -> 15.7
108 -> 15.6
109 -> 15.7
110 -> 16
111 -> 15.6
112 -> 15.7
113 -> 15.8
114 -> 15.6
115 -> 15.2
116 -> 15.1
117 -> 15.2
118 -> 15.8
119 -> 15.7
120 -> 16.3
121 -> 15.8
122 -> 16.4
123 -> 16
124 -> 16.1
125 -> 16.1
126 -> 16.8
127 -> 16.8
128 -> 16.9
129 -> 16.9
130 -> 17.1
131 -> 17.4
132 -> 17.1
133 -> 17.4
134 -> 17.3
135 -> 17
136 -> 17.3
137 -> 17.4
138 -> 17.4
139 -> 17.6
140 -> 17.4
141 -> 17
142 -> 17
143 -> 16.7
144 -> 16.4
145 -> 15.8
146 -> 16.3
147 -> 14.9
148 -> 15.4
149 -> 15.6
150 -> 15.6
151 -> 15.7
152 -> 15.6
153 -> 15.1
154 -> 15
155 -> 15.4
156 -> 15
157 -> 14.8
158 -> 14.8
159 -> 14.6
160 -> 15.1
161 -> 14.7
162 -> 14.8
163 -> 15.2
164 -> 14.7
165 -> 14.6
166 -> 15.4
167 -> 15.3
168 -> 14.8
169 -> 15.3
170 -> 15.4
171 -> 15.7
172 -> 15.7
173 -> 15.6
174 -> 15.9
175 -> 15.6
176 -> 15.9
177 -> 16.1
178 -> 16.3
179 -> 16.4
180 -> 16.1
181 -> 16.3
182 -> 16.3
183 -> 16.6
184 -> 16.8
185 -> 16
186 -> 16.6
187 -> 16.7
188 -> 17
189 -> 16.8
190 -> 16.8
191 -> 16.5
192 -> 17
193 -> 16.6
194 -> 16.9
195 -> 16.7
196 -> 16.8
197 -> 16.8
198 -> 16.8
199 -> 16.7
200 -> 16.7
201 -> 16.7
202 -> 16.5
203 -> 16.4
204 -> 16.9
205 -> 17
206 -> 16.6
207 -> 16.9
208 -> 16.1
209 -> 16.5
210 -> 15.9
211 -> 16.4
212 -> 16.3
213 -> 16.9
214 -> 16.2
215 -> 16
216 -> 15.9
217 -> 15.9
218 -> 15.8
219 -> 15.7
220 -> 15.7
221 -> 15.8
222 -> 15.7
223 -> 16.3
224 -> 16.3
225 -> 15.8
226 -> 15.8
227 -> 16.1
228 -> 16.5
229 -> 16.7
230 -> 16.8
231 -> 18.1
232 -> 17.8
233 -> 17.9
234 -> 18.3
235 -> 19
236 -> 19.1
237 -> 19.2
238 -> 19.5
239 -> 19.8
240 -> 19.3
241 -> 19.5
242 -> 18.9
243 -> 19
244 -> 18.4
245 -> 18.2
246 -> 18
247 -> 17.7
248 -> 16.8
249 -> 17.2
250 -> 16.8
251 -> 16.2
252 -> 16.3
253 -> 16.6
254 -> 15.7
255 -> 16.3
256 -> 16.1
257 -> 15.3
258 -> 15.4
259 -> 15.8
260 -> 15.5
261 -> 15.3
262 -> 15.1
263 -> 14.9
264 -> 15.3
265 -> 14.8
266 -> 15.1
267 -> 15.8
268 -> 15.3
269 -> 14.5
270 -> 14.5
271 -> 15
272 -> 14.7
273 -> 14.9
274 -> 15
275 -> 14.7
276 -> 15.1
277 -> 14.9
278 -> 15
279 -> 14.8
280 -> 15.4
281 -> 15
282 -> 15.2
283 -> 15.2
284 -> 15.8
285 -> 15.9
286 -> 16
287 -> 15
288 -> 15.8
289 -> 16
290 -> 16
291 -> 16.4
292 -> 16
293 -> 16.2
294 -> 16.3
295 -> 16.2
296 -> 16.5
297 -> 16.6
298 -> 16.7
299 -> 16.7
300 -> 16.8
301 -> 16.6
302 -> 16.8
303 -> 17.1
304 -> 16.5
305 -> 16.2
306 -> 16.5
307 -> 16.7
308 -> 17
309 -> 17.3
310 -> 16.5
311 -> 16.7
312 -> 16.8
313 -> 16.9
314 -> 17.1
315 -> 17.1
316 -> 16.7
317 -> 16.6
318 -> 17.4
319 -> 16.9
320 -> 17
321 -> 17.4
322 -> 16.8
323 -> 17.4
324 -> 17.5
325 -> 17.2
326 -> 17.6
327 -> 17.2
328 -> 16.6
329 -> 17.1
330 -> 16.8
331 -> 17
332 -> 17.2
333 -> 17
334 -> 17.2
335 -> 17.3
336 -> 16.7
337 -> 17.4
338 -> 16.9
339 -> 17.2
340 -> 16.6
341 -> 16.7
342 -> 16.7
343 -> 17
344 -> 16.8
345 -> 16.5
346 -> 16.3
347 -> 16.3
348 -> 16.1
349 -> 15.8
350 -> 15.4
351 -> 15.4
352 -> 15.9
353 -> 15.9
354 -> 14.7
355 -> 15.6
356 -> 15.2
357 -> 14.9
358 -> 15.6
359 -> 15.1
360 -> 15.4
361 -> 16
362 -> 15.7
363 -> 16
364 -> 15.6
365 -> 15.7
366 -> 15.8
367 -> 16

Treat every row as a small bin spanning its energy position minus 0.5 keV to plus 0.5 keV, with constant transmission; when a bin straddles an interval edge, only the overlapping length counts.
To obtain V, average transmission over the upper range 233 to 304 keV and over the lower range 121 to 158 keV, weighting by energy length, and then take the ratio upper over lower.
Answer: 1.00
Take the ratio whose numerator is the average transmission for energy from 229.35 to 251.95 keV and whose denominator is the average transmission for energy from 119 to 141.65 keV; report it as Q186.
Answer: 1.1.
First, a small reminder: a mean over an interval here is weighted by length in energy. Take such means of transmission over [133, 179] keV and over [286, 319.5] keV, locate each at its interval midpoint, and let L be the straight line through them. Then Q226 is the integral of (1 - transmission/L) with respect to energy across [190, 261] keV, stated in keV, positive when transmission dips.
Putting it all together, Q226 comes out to -3.2 keV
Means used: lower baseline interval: 15.8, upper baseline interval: 16.6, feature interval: 16.9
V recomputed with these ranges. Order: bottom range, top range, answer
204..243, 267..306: 0.92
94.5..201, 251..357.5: 1.01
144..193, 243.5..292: 1.00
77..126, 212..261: 1.12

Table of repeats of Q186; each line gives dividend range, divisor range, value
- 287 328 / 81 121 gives 1.10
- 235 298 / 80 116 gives 1.08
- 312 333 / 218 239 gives 1.00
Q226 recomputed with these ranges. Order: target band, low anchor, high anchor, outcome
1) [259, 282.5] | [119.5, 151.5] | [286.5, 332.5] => 2.32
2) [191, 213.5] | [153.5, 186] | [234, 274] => -0.94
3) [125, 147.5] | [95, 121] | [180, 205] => -1.42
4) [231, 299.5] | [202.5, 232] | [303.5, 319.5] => 0.77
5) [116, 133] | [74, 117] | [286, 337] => -1.26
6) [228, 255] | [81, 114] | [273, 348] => -3.15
